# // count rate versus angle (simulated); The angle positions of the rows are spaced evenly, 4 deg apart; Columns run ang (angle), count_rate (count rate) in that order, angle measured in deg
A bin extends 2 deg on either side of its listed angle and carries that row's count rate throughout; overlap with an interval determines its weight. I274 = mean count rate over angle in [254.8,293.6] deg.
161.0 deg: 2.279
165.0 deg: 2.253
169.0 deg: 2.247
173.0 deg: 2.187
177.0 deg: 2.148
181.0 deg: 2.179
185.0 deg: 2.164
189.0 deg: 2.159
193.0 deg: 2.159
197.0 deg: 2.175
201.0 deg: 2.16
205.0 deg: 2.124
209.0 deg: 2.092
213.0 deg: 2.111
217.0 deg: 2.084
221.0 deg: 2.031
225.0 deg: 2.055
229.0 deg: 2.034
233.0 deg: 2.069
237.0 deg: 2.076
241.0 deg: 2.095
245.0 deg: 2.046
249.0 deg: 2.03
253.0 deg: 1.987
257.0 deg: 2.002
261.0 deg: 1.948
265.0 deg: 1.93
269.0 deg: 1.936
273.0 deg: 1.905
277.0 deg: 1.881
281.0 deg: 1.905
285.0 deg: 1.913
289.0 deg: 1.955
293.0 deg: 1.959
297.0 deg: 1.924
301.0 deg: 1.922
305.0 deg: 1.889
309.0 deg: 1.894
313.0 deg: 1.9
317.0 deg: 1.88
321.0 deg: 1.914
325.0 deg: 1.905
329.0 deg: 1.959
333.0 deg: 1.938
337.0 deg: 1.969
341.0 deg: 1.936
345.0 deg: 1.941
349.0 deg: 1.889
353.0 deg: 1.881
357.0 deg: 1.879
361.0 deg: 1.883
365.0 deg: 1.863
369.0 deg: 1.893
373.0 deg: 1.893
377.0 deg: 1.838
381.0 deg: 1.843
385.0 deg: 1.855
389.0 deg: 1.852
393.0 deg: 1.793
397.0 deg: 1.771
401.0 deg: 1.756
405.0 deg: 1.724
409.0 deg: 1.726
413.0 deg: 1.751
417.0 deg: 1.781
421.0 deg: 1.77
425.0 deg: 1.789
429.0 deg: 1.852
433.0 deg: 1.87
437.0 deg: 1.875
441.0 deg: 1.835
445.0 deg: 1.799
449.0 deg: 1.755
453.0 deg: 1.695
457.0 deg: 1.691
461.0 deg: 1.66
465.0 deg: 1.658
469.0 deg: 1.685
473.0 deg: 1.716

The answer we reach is 1.93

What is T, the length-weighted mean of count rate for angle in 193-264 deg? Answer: 2.07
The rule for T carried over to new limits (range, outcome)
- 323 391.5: 1.89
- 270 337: 1.92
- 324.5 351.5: 1.93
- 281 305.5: 1.93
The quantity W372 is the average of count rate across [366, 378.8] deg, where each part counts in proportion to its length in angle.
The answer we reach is 1.87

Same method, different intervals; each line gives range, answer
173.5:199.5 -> 2.17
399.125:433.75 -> 1.78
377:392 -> 1.84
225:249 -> 2.06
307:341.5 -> 1.92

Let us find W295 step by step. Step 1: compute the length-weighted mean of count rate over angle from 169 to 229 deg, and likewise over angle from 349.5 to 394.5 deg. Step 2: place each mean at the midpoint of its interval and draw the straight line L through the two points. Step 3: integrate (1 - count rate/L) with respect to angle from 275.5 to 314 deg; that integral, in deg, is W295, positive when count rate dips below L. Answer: 1.3 deg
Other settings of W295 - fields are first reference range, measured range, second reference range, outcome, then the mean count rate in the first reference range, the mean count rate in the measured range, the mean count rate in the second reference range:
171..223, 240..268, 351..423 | 0.57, 2.14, 2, 1.82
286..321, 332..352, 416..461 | -0.57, 1.92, 1.93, 1.79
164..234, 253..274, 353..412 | 0.79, 2.13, 1.95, 1.83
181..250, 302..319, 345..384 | 0.57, 2.1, 1.89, 1.88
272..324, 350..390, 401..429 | -1.07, 1.91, 1.87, 1.76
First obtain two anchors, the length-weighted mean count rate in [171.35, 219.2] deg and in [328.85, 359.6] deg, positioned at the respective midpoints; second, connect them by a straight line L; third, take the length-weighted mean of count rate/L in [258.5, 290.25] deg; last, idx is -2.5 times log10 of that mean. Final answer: 0.06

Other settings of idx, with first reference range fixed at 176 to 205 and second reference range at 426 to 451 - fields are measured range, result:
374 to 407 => 0.05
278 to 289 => 0.07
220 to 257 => 0.03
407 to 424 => 0.06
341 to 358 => 0.03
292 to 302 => 0.05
